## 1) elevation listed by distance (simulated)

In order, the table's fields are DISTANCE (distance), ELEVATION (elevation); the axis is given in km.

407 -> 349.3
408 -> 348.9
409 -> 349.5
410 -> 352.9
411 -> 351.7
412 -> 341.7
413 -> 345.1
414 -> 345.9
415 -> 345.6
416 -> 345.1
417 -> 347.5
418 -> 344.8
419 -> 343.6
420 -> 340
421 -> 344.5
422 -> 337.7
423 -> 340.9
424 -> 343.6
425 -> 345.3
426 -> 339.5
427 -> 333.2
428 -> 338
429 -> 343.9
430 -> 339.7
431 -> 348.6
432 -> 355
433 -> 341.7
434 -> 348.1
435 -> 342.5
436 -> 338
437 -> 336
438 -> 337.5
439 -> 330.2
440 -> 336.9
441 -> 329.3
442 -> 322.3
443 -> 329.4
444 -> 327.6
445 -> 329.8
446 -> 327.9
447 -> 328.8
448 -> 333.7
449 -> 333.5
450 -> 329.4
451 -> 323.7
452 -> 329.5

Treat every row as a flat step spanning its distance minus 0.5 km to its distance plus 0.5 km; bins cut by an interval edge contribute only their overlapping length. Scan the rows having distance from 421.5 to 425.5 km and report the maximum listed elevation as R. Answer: 345.3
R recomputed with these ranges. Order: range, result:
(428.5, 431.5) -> 348.6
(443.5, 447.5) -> 329.8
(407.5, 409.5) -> 349.5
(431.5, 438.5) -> 355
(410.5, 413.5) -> 351.7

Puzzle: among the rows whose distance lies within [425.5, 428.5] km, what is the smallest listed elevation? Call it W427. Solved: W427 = 333.2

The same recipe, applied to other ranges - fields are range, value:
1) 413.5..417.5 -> 345.1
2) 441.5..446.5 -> 322.3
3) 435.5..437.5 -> 336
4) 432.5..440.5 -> 330.2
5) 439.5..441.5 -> 329.3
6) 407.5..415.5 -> 341.7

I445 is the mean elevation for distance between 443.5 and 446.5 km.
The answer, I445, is 328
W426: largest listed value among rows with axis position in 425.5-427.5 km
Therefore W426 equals 339.5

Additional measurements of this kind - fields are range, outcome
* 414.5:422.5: 347.5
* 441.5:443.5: 329.4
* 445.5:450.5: 333.7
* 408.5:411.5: 352.9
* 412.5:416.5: 345.9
